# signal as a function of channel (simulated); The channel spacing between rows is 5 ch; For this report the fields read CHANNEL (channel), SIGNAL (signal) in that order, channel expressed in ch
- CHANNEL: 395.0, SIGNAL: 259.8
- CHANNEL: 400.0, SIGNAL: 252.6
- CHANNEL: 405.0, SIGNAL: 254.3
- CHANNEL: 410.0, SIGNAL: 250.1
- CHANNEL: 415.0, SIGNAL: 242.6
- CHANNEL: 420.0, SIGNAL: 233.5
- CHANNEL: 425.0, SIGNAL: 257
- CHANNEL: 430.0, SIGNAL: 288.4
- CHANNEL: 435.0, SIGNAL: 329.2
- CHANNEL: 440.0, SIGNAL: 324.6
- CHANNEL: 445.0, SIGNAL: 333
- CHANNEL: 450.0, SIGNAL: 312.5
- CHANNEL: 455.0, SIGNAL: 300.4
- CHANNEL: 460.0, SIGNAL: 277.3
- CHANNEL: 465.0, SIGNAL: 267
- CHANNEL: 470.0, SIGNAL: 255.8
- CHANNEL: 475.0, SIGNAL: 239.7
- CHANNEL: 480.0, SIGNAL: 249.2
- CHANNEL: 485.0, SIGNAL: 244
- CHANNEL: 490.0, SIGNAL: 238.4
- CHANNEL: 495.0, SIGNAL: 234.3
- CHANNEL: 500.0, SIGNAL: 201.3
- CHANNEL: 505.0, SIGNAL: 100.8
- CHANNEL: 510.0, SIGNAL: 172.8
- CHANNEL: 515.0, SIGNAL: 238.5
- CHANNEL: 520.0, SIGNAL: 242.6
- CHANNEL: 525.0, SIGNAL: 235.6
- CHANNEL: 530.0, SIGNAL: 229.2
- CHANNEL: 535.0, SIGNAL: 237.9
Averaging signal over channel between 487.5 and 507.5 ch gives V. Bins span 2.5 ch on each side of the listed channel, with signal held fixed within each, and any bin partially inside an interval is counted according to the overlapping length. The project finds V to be 194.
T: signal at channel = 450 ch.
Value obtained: 312.5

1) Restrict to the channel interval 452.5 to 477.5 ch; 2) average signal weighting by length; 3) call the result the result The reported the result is 268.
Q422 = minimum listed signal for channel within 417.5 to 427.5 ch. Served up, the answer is 233.5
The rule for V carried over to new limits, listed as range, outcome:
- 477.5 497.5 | 241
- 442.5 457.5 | 315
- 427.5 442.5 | 314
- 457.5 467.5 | 272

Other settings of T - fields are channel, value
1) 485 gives 244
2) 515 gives 238.5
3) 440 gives 324.6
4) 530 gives 229.2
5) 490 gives 238.4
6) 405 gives 254.3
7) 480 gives 249.2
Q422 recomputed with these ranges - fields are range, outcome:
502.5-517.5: 100.8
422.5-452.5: 257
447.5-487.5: 239.7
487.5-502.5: 201.3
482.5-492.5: 238.4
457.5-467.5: 267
